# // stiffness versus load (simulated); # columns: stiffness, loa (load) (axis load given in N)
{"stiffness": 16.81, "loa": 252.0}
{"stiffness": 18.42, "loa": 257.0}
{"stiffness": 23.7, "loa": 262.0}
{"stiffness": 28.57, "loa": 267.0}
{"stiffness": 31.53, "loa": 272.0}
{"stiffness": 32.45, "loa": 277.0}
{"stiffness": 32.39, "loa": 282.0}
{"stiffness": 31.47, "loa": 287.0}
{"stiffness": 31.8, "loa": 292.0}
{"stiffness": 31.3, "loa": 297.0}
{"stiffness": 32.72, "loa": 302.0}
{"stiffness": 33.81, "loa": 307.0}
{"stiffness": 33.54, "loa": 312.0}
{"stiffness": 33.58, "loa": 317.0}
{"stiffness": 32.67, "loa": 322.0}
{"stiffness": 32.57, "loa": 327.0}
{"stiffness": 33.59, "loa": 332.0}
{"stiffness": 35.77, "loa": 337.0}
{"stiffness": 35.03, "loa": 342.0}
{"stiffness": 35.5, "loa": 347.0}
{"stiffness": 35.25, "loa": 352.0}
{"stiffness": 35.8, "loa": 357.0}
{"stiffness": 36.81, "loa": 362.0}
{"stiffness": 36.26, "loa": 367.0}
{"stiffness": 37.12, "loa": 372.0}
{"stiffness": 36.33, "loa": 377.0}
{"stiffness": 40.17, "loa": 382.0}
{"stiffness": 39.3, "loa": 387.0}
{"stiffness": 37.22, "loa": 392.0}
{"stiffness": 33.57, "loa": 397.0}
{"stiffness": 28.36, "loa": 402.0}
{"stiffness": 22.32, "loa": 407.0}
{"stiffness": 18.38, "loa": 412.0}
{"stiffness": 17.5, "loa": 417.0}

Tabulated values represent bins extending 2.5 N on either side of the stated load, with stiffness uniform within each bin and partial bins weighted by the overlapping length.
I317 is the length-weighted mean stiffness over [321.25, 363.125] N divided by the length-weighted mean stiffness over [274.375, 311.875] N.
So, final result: 1.08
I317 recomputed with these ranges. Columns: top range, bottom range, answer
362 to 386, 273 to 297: 1.18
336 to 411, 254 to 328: 1.13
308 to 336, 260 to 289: 1.11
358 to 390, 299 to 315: 1.13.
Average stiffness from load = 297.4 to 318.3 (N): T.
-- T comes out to 33.2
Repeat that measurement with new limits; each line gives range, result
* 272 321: 32.5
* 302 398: 35.4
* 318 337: 33.4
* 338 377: 36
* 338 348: 35.3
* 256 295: 29.2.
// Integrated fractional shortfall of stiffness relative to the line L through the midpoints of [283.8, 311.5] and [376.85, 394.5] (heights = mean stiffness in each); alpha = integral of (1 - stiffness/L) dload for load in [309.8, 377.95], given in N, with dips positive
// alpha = 1.2 N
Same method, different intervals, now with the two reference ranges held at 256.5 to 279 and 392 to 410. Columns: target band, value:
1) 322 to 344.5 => -4.6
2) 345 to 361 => -4.0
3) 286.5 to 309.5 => -3.6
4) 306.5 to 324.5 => -3.4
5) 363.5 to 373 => -2.6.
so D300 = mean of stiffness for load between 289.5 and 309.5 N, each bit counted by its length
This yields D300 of 32.4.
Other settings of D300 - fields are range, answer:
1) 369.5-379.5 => 36.7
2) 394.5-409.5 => 28.1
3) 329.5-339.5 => 34.7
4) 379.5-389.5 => 39.7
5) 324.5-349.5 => 34.5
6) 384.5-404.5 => 34.6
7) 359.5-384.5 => 37.3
